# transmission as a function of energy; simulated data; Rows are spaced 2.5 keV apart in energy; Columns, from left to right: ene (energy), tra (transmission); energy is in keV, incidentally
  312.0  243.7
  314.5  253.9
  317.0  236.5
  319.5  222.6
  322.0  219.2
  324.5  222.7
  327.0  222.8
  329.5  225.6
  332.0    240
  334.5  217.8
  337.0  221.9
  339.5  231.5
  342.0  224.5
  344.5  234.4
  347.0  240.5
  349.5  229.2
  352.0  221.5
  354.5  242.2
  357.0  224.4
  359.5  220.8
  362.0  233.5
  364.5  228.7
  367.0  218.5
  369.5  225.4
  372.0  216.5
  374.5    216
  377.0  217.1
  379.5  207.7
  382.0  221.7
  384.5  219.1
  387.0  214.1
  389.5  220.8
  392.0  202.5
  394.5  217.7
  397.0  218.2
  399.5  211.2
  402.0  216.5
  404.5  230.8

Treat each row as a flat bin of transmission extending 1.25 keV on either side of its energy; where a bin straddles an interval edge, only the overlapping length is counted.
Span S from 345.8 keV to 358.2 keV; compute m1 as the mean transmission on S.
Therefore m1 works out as 232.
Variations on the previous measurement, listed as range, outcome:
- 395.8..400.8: 215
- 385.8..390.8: 217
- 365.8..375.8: 219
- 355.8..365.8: 227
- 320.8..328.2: 222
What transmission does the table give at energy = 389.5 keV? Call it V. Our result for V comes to 220.8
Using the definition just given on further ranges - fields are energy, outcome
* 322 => 219.2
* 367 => 218.5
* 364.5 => 228.7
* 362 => 233.5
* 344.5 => 234.4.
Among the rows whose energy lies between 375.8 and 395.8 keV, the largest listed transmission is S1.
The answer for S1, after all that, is 221.7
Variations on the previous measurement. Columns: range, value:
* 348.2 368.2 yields 242.2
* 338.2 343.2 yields 231.5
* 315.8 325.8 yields 236.5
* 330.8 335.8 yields 240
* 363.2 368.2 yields 228.7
